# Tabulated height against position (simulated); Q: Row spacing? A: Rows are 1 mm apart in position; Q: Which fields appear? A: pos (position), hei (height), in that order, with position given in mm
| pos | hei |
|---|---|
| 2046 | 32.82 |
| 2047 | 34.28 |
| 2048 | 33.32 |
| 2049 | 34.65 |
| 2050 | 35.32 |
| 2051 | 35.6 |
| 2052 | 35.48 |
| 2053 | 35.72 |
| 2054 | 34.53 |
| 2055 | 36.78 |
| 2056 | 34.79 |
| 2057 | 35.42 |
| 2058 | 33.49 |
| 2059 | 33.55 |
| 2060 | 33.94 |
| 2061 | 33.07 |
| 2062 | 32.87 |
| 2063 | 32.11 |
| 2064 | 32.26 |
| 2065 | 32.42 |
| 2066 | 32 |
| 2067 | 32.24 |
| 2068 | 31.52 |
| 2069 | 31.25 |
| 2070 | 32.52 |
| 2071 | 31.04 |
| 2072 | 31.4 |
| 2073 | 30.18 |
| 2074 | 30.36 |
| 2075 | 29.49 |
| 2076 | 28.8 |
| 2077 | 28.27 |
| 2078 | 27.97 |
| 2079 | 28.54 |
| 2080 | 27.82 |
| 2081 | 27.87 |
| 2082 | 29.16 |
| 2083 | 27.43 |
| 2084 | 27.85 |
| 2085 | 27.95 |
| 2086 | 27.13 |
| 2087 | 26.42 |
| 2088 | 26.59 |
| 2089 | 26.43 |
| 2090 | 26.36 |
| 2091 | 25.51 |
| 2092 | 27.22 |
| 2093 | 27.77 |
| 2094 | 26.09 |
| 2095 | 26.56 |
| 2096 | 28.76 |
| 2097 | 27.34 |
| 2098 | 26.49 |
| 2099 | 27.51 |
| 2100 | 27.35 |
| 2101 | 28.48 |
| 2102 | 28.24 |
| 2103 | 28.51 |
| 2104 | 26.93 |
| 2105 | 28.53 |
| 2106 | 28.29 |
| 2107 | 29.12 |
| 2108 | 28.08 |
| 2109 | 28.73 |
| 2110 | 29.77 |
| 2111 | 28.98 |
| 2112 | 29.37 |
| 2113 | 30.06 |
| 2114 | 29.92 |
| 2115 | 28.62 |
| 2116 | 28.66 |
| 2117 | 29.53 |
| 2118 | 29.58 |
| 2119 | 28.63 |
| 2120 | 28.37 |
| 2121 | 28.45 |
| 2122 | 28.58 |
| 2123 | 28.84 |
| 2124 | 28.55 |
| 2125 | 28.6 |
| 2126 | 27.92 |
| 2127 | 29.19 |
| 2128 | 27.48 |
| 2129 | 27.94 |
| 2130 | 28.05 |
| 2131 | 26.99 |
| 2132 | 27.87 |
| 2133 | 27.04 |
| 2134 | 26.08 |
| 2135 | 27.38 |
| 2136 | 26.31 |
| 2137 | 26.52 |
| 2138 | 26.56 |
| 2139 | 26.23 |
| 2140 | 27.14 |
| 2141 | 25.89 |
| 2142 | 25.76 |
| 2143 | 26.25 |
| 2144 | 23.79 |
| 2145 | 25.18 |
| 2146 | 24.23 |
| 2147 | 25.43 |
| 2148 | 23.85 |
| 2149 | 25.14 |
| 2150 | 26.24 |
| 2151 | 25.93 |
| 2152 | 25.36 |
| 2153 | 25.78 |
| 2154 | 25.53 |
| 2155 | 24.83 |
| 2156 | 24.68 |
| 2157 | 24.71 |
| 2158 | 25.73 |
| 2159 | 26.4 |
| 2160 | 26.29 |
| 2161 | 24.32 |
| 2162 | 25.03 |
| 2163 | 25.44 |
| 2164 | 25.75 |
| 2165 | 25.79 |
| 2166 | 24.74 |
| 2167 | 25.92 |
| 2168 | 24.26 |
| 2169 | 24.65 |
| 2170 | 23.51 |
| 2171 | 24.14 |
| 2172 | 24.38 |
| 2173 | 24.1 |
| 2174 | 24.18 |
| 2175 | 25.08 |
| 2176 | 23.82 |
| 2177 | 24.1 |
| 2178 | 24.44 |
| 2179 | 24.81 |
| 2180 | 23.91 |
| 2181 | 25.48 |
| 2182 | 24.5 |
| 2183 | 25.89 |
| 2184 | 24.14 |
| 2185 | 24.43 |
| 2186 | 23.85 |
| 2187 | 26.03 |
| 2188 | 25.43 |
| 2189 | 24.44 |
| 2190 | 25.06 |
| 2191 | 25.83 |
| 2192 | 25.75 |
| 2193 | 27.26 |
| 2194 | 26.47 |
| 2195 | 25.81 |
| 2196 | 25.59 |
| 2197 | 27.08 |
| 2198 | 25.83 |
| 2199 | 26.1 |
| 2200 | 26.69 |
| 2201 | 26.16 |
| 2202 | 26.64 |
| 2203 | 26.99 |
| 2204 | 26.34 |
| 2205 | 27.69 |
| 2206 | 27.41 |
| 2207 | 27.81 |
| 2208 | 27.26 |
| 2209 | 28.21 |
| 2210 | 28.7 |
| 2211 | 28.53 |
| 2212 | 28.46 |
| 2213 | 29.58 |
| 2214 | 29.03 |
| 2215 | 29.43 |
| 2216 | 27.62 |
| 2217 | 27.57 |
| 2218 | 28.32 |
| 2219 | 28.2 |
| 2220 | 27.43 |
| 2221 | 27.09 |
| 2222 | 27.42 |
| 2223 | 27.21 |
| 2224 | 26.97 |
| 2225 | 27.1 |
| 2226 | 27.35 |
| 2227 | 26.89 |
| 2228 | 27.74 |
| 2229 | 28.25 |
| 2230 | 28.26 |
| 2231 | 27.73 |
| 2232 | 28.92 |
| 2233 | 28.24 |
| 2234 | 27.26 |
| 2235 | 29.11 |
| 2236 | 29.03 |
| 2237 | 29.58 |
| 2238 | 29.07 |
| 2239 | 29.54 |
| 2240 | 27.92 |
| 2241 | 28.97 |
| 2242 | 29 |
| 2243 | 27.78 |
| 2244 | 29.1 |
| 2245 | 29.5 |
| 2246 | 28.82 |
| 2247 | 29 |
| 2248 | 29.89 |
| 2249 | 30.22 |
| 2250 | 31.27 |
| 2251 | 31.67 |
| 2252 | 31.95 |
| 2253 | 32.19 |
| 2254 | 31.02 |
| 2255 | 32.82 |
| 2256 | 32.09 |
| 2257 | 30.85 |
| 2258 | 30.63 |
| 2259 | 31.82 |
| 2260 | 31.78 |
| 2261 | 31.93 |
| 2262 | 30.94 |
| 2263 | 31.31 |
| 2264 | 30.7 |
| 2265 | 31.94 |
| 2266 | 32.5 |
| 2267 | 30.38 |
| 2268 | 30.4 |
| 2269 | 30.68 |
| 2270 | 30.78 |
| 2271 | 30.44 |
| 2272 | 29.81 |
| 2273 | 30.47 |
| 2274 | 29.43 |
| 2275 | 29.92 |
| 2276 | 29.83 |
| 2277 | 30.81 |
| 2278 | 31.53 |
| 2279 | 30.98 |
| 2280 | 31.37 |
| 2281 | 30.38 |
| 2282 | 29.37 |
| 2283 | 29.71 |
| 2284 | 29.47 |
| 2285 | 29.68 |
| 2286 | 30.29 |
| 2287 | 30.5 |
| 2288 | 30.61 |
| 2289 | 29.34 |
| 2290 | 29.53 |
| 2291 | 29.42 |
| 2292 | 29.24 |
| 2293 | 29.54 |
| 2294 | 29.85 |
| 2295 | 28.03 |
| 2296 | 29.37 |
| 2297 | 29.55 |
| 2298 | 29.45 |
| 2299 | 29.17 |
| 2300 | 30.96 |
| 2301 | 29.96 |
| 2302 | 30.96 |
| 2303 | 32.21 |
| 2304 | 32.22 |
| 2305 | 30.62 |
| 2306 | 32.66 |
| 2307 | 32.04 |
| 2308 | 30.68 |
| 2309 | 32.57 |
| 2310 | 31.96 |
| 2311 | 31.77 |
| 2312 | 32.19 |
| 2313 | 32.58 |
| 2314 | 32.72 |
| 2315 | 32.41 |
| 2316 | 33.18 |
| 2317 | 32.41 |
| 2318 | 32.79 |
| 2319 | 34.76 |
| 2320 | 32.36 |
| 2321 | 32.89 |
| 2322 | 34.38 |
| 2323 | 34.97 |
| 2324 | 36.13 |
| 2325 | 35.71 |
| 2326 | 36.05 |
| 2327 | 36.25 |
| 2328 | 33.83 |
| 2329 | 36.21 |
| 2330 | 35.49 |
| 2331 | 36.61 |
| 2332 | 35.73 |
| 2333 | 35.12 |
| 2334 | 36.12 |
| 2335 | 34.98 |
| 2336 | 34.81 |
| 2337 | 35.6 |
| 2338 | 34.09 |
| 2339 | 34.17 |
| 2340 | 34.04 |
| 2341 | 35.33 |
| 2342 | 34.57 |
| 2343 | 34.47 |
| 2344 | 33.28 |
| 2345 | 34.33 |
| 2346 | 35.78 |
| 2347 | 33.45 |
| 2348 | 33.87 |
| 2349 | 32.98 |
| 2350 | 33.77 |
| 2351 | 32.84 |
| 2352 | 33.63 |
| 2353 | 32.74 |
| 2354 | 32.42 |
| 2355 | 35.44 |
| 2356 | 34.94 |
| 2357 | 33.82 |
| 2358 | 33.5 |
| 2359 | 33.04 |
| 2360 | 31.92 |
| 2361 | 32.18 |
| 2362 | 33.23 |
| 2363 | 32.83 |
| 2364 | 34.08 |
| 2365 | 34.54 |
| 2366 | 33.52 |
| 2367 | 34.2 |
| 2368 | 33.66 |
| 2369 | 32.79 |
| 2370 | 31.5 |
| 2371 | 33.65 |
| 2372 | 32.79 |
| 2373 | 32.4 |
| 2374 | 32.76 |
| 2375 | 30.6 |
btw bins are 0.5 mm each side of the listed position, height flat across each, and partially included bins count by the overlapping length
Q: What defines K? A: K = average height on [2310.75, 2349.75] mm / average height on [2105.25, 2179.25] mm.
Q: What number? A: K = 1.3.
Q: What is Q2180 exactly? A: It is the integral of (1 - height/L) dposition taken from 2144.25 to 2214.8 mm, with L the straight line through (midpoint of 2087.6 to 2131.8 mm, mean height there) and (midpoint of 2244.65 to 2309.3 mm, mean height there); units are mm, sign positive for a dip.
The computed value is 8.37 mm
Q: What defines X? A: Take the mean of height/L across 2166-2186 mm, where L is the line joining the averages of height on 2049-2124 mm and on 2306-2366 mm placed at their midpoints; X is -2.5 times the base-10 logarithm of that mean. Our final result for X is 0.266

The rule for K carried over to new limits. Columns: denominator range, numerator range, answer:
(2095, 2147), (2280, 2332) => 1.15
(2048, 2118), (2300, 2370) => 1.12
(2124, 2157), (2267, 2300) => 1.14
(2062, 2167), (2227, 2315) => 1.09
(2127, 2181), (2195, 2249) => 1.10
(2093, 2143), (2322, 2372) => 1.23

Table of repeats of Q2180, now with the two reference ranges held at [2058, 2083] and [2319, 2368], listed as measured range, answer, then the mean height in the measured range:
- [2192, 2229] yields 5.9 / 27.4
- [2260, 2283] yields 1.8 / 30.7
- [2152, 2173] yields 4.5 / 25.1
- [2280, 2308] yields 2.9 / 30.2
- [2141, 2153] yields 2.5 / 25.2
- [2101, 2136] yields 3.4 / 28.4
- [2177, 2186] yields 2.1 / 24.6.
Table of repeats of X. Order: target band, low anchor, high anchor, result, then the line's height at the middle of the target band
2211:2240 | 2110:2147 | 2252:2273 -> 0.08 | 30.2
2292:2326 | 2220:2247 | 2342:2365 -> -0.01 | 31.6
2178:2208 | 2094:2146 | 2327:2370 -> 0.16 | 29.8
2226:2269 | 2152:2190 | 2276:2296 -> -0.06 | 28.3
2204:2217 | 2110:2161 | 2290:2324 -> 0.03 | 29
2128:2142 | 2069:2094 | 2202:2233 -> 0.05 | 28.1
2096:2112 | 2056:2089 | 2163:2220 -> 0.04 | 29.3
